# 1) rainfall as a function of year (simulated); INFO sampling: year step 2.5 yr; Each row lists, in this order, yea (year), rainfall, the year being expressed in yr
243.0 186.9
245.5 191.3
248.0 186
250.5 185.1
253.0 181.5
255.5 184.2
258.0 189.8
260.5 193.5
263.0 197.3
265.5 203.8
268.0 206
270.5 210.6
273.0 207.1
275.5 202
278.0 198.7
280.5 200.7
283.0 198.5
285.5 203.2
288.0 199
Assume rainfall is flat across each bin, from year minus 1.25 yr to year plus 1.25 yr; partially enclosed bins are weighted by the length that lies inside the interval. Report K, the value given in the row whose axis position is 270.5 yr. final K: 210.6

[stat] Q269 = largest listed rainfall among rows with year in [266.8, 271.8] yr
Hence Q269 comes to 210.6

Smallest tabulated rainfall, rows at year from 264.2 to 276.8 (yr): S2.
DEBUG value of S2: 202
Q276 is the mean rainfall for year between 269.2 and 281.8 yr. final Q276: 204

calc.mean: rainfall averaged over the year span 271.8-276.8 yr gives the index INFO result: 204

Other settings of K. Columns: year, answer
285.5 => 203.2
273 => 207.1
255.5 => 184.2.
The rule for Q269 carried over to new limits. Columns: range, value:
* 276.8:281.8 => 200.7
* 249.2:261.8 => 193.5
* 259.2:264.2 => 197.3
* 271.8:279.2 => 207.1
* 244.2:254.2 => 191.3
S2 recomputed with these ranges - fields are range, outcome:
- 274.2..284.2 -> 198.5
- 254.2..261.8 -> 184.2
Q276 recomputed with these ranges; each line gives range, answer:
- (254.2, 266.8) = 194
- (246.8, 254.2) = 184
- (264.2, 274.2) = 207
